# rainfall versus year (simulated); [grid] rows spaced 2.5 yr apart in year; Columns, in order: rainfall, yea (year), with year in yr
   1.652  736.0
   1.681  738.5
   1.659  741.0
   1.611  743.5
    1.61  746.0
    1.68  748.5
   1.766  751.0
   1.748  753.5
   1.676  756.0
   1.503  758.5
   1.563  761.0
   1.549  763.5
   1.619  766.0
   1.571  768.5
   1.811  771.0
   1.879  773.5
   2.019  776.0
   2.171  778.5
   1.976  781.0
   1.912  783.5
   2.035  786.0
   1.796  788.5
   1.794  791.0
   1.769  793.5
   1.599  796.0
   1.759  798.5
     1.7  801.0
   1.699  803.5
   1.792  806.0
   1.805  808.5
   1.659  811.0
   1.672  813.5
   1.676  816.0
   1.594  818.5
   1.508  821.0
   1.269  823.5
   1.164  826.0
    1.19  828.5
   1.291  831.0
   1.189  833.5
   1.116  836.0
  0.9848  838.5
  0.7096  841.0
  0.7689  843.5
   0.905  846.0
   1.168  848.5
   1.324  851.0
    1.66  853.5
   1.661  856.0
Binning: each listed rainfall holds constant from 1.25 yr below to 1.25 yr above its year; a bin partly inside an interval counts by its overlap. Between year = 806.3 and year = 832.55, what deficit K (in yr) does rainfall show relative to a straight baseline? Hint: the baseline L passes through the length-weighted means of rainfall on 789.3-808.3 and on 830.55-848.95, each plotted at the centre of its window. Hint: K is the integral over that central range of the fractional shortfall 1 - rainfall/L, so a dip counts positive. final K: -2.3 yr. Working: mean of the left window 1.74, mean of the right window 0.998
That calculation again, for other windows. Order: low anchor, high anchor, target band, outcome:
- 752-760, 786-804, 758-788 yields -2.0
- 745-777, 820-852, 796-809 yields -3.4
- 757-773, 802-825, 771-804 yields -4.8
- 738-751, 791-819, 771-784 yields -2.3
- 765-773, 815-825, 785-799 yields -1.6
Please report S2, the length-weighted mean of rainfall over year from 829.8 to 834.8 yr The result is 1.24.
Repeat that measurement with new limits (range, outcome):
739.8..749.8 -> 1.64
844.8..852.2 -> 1.13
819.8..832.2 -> 1.28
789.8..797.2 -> 1.72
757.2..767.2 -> 1.56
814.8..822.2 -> 1.59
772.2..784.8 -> 1.99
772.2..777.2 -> 1.95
